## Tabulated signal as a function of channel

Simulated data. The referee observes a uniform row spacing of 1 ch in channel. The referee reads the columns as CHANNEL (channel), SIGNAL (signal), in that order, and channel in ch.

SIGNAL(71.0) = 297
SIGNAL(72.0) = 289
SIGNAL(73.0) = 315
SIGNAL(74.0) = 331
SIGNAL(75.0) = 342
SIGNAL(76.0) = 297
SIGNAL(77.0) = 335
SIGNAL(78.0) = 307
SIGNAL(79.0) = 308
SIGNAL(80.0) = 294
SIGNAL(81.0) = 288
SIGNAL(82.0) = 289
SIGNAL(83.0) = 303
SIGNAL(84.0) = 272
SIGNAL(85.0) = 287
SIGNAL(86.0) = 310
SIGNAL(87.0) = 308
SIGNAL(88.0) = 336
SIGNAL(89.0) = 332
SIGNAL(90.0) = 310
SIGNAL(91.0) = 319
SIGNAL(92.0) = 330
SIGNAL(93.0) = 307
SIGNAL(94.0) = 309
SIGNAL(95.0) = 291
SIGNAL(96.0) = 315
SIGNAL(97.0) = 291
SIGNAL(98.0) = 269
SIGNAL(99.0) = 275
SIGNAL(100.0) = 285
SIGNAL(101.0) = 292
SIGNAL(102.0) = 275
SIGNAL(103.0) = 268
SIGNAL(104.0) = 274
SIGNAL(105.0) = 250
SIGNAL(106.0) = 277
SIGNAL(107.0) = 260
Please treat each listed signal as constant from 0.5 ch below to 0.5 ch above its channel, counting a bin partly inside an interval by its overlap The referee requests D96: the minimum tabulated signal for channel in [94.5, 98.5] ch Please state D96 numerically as 269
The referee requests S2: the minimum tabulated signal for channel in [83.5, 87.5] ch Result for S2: 272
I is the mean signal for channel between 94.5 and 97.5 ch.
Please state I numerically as 299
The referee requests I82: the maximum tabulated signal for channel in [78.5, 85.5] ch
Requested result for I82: 308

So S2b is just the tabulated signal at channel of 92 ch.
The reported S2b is 330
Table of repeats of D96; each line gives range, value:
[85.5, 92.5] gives 308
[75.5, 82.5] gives 288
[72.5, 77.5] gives 297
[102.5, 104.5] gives 268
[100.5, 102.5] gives 275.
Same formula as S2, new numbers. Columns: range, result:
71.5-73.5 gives 289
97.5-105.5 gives 250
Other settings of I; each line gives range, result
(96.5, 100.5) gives 280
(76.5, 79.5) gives 317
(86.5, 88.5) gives 322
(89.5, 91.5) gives 314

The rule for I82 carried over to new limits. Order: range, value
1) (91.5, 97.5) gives 330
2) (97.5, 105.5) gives 292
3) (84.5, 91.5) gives 336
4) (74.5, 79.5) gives 342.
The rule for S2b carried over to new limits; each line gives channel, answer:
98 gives 269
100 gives 285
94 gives 309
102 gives 275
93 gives 307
